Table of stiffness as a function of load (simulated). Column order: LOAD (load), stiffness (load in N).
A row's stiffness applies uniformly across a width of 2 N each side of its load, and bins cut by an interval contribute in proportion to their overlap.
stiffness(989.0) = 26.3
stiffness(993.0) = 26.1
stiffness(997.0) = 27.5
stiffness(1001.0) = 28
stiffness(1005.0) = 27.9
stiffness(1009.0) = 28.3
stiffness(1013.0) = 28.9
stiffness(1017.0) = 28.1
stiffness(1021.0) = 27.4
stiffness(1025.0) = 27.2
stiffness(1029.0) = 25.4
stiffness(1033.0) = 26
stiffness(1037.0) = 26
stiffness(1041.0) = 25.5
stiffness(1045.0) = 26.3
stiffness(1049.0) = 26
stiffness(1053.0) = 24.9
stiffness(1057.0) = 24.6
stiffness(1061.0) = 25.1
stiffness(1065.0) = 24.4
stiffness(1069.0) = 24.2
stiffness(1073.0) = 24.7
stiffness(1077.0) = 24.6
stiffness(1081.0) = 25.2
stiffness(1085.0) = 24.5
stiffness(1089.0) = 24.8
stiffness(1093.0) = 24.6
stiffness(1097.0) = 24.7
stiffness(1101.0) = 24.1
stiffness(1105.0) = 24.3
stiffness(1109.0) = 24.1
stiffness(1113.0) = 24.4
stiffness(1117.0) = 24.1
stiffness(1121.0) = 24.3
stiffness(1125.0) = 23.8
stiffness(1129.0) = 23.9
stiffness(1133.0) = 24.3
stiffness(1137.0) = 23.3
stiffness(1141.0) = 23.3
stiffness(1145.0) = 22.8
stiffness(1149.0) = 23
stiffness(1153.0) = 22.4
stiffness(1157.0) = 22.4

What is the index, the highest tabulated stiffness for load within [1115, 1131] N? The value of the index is 24.3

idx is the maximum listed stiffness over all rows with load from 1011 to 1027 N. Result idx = 28.9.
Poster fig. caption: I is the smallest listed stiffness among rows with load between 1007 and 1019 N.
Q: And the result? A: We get 28.1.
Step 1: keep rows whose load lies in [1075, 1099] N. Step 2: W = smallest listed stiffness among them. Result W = 24.5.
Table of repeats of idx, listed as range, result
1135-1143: 23.3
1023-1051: 27.2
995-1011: 28.3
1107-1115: 24.4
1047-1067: 26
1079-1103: 25.2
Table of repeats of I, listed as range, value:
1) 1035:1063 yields 24.6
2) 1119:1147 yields 22.8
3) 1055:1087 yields 24.2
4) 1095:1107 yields 24.1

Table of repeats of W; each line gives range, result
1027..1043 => 25.4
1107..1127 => 23.8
